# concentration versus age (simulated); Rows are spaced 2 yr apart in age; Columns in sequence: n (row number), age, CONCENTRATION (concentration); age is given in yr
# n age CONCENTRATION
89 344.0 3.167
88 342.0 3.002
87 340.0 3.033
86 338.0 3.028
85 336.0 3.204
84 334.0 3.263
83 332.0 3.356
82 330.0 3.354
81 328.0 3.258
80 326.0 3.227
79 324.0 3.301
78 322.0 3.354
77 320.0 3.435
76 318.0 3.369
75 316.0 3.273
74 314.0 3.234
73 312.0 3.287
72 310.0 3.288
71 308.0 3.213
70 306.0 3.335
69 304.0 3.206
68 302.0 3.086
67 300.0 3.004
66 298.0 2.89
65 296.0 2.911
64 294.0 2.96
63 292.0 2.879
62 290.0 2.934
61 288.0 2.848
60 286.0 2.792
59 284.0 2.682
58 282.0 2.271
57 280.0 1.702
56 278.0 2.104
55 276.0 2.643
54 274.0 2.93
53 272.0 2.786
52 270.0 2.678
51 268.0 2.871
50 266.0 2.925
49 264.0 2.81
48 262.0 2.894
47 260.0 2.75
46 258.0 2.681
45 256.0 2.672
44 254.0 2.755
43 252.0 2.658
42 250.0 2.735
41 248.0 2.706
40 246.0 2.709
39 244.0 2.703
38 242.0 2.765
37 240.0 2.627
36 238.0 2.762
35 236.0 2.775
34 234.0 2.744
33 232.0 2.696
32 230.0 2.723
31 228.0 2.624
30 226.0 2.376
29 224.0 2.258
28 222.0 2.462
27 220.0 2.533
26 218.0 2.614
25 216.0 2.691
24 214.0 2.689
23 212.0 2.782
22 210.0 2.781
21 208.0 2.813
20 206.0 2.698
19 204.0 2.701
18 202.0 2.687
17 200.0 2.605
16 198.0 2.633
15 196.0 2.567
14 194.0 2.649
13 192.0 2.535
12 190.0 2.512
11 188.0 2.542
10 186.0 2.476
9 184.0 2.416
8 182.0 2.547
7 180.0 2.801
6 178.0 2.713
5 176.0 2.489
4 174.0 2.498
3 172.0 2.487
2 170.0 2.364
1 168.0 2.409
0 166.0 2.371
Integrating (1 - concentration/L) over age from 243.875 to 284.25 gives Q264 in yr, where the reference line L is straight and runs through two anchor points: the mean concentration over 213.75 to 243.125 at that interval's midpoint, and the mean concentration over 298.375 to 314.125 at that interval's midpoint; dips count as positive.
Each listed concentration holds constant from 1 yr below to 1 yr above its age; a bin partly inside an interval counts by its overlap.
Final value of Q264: 3.2 yr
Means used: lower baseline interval 2.62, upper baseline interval 3.19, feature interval 2.65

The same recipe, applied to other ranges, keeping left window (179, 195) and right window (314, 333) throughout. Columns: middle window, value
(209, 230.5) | 1.2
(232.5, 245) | 0.5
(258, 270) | 0.7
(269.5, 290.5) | 3.5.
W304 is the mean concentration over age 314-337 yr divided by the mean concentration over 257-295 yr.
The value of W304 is 1.2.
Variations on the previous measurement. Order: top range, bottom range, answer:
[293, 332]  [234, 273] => 1.17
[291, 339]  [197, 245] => 1.20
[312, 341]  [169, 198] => 1.28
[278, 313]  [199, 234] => 1.09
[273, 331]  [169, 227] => 1.16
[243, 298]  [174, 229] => 1.04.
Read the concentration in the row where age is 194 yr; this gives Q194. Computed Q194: 2.649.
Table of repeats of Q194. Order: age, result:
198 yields 2.633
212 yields 2.782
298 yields 2.89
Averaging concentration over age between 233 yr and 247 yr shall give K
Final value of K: 2.73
